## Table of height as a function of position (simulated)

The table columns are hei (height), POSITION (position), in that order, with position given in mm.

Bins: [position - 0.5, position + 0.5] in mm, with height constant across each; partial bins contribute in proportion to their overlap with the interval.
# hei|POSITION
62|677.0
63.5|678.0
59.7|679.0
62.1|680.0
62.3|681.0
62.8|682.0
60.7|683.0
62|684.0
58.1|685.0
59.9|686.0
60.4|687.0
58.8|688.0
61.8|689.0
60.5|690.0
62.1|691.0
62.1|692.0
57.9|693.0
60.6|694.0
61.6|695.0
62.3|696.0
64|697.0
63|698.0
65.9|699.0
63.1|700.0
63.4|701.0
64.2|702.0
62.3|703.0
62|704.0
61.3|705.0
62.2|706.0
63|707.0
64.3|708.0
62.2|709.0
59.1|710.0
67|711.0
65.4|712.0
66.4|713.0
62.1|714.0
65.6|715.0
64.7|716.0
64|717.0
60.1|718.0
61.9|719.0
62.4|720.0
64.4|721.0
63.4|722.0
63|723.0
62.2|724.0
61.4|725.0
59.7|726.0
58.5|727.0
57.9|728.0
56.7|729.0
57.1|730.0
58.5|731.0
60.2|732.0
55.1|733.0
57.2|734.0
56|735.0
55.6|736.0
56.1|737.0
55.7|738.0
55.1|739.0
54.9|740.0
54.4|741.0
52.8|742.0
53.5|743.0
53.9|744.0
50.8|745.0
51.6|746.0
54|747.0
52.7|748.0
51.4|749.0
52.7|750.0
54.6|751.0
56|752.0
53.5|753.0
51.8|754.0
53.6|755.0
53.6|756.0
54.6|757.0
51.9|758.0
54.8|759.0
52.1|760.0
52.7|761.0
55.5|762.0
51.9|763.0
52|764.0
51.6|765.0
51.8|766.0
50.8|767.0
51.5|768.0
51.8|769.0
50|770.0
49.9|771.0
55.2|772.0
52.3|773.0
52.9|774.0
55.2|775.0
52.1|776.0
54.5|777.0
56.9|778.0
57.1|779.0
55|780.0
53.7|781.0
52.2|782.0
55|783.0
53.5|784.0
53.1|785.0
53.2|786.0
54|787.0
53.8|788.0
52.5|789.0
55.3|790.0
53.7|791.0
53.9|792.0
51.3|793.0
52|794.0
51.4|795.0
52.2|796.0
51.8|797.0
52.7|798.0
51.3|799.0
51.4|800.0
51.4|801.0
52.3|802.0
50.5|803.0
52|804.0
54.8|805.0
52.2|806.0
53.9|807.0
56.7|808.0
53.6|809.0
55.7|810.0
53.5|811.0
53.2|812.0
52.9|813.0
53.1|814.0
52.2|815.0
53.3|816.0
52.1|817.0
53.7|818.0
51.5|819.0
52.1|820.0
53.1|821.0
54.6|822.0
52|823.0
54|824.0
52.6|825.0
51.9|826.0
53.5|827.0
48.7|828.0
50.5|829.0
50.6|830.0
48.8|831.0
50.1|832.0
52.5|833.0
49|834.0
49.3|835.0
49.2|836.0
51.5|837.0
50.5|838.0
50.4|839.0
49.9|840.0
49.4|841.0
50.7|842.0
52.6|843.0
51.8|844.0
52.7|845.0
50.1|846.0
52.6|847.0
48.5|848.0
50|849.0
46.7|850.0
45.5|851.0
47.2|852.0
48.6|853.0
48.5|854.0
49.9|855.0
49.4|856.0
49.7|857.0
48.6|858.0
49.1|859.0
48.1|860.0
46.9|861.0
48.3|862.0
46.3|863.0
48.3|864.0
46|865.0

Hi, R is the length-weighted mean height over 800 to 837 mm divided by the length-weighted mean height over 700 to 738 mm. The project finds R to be 0.9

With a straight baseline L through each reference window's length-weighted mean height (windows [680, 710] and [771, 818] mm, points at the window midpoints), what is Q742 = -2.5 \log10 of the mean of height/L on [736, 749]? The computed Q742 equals 0.08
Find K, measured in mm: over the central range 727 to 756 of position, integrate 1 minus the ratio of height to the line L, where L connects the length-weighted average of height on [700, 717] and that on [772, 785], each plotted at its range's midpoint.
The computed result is 2.11 mm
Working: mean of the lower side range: 63.5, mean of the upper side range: 54.2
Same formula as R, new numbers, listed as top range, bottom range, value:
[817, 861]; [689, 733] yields 0.81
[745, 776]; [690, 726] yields 0.84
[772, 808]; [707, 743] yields 0.89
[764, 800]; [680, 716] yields 0.85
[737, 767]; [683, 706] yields 0.86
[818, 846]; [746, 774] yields 0.97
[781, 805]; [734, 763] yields 0.98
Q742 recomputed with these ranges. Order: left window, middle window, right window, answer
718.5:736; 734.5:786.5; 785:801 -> 0.05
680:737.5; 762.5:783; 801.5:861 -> 0.06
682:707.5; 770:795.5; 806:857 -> 0.03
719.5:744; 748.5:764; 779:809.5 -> 0.05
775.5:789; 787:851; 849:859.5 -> -0.02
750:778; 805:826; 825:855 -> -0.05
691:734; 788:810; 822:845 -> 0.03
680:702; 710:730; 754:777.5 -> -0.07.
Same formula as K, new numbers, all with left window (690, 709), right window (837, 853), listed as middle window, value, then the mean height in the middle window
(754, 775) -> 1.58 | 52.6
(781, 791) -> 0.25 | 53.6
